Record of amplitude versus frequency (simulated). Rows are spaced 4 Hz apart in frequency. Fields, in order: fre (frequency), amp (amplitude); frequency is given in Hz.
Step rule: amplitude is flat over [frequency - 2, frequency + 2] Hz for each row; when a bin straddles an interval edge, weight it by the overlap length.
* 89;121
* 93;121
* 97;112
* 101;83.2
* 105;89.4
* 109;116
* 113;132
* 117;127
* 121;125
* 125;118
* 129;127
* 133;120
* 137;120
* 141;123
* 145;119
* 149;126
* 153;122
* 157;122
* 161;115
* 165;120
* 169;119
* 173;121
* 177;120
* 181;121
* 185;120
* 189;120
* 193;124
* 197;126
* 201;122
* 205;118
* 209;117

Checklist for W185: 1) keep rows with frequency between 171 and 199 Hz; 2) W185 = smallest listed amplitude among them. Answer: 120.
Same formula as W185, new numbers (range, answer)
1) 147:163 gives 115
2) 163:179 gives 119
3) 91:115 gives 83.2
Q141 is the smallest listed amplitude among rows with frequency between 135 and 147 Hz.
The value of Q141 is 119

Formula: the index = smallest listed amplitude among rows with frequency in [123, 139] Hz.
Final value 118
